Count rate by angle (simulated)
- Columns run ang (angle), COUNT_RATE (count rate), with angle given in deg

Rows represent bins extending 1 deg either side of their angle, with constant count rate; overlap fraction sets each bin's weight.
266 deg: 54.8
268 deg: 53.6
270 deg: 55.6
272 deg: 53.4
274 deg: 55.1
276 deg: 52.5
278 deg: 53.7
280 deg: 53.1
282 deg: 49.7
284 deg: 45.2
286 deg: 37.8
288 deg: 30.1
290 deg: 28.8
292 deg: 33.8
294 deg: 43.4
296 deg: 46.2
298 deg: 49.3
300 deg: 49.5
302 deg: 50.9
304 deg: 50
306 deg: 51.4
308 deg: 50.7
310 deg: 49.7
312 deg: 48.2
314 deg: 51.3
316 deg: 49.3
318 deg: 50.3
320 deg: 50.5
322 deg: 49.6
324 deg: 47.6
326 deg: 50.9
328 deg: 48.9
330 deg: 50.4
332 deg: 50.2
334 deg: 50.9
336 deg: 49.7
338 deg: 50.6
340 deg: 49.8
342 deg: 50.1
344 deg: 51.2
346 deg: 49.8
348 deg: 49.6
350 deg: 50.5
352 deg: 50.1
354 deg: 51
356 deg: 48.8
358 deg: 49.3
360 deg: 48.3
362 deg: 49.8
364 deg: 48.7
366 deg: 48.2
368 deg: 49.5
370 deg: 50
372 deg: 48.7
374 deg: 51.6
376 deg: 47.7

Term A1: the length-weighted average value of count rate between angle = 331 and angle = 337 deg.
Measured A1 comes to 50.3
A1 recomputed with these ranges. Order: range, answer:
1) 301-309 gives 50.8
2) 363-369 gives 48.8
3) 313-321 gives 50.3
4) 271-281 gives 53.6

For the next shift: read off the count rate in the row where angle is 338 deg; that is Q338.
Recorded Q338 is 50.6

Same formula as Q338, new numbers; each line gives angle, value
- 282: 49.7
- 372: 48.7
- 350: 50.5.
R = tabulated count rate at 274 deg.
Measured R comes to 55.1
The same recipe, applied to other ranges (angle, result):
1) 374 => 51.6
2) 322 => 49.6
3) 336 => 49.7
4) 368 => 49.5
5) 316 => 49.3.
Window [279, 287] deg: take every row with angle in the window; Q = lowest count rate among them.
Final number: 37.8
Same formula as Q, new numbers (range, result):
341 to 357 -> 48.8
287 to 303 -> 28.8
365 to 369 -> 48.2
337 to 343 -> 49.8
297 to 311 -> 49.3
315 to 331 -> 47.6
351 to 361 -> 48.3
